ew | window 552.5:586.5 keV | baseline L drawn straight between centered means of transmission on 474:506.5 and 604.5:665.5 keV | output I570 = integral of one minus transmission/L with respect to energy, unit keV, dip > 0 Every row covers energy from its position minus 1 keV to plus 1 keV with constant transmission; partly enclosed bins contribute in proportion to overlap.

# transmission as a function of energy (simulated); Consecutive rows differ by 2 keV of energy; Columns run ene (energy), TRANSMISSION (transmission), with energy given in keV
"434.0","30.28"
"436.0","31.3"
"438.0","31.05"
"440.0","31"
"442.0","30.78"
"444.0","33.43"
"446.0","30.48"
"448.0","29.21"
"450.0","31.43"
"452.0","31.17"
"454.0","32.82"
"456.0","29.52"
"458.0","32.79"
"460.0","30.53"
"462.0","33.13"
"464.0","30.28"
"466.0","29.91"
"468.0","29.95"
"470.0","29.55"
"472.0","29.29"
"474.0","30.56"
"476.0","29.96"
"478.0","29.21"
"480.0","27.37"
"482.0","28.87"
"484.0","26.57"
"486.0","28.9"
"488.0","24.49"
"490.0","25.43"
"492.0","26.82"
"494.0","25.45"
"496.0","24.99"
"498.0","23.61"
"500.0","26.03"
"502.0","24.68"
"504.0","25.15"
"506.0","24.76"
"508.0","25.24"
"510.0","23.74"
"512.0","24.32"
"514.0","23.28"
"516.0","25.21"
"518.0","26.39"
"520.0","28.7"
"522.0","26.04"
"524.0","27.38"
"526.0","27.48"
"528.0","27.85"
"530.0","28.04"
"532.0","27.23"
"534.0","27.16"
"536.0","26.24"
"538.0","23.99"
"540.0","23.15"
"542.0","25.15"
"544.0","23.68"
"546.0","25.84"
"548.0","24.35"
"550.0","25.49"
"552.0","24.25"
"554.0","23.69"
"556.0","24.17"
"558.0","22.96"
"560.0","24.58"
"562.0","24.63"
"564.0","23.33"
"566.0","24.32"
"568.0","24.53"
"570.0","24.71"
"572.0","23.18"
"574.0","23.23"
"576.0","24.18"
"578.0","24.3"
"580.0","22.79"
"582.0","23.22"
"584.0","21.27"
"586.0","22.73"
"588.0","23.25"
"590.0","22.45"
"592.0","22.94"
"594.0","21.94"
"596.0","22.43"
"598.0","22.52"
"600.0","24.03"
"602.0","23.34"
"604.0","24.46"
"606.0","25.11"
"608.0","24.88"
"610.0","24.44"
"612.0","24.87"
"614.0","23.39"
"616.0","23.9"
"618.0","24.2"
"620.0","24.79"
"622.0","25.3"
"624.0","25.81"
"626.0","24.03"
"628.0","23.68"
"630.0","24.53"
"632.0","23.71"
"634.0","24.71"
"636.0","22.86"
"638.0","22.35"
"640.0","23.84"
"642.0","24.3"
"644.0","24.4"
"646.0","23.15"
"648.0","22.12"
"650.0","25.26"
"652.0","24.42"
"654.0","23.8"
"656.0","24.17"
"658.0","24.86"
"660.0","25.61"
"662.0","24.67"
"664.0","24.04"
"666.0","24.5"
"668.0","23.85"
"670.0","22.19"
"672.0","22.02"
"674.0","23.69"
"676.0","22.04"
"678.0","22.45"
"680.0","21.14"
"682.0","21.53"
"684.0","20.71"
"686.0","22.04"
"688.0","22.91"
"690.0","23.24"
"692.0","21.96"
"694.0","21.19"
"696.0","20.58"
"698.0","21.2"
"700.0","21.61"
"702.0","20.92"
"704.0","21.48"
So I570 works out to 2.2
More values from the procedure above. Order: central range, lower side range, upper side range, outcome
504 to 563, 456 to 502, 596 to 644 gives 2.95 keV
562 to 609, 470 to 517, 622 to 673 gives 2.75 keV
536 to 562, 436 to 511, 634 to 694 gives 2.09 keV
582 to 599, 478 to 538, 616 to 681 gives 1.57 keV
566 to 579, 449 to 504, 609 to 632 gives 0.89 keV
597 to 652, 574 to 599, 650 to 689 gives -2.51 keV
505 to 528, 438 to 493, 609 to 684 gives 1.88 keV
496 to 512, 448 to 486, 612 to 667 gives 2.27 keV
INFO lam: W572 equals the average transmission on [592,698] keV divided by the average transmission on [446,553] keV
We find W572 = 0.86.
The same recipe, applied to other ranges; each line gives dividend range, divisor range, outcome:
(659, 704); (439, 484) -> 0.74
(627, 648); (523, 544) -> 0.90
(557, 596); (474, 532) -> 0.89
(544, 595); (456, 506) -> 0.85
